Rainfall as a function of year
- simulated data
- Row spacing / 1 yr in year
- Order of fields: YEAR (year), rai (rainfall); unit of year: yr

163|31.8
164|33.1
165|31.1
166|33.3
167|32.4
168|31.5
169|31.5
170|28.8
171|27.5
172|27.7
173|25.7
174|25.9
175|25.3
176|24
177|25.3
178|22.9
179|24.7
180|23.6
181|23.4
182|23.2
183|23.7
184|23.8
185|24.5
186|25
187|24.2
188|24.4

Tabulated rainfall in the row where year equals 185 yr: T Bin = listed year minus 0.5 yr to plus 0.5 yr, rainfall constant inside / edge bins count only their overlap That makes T 24.5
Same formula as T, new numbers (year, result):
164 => 33.1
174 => 25.9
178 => 22.9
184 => 23.8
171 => 27.5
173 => 25.7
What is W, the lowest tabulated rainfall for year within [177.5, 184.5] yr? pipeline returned 22.9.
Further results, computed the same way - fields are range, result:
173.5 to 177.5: 24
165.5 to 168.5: 31.5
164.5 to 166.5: 31.1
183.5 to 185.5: 23.8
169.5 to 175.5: 25.3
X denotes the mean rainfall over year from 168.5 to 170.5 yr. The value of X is 30.1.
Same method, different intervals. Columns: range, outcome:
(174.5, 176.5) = 24.6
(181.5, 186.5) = 24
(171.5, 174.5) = 26.4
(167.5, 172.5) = 29.4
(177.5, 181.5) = 23.6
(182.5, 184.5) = 23.8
